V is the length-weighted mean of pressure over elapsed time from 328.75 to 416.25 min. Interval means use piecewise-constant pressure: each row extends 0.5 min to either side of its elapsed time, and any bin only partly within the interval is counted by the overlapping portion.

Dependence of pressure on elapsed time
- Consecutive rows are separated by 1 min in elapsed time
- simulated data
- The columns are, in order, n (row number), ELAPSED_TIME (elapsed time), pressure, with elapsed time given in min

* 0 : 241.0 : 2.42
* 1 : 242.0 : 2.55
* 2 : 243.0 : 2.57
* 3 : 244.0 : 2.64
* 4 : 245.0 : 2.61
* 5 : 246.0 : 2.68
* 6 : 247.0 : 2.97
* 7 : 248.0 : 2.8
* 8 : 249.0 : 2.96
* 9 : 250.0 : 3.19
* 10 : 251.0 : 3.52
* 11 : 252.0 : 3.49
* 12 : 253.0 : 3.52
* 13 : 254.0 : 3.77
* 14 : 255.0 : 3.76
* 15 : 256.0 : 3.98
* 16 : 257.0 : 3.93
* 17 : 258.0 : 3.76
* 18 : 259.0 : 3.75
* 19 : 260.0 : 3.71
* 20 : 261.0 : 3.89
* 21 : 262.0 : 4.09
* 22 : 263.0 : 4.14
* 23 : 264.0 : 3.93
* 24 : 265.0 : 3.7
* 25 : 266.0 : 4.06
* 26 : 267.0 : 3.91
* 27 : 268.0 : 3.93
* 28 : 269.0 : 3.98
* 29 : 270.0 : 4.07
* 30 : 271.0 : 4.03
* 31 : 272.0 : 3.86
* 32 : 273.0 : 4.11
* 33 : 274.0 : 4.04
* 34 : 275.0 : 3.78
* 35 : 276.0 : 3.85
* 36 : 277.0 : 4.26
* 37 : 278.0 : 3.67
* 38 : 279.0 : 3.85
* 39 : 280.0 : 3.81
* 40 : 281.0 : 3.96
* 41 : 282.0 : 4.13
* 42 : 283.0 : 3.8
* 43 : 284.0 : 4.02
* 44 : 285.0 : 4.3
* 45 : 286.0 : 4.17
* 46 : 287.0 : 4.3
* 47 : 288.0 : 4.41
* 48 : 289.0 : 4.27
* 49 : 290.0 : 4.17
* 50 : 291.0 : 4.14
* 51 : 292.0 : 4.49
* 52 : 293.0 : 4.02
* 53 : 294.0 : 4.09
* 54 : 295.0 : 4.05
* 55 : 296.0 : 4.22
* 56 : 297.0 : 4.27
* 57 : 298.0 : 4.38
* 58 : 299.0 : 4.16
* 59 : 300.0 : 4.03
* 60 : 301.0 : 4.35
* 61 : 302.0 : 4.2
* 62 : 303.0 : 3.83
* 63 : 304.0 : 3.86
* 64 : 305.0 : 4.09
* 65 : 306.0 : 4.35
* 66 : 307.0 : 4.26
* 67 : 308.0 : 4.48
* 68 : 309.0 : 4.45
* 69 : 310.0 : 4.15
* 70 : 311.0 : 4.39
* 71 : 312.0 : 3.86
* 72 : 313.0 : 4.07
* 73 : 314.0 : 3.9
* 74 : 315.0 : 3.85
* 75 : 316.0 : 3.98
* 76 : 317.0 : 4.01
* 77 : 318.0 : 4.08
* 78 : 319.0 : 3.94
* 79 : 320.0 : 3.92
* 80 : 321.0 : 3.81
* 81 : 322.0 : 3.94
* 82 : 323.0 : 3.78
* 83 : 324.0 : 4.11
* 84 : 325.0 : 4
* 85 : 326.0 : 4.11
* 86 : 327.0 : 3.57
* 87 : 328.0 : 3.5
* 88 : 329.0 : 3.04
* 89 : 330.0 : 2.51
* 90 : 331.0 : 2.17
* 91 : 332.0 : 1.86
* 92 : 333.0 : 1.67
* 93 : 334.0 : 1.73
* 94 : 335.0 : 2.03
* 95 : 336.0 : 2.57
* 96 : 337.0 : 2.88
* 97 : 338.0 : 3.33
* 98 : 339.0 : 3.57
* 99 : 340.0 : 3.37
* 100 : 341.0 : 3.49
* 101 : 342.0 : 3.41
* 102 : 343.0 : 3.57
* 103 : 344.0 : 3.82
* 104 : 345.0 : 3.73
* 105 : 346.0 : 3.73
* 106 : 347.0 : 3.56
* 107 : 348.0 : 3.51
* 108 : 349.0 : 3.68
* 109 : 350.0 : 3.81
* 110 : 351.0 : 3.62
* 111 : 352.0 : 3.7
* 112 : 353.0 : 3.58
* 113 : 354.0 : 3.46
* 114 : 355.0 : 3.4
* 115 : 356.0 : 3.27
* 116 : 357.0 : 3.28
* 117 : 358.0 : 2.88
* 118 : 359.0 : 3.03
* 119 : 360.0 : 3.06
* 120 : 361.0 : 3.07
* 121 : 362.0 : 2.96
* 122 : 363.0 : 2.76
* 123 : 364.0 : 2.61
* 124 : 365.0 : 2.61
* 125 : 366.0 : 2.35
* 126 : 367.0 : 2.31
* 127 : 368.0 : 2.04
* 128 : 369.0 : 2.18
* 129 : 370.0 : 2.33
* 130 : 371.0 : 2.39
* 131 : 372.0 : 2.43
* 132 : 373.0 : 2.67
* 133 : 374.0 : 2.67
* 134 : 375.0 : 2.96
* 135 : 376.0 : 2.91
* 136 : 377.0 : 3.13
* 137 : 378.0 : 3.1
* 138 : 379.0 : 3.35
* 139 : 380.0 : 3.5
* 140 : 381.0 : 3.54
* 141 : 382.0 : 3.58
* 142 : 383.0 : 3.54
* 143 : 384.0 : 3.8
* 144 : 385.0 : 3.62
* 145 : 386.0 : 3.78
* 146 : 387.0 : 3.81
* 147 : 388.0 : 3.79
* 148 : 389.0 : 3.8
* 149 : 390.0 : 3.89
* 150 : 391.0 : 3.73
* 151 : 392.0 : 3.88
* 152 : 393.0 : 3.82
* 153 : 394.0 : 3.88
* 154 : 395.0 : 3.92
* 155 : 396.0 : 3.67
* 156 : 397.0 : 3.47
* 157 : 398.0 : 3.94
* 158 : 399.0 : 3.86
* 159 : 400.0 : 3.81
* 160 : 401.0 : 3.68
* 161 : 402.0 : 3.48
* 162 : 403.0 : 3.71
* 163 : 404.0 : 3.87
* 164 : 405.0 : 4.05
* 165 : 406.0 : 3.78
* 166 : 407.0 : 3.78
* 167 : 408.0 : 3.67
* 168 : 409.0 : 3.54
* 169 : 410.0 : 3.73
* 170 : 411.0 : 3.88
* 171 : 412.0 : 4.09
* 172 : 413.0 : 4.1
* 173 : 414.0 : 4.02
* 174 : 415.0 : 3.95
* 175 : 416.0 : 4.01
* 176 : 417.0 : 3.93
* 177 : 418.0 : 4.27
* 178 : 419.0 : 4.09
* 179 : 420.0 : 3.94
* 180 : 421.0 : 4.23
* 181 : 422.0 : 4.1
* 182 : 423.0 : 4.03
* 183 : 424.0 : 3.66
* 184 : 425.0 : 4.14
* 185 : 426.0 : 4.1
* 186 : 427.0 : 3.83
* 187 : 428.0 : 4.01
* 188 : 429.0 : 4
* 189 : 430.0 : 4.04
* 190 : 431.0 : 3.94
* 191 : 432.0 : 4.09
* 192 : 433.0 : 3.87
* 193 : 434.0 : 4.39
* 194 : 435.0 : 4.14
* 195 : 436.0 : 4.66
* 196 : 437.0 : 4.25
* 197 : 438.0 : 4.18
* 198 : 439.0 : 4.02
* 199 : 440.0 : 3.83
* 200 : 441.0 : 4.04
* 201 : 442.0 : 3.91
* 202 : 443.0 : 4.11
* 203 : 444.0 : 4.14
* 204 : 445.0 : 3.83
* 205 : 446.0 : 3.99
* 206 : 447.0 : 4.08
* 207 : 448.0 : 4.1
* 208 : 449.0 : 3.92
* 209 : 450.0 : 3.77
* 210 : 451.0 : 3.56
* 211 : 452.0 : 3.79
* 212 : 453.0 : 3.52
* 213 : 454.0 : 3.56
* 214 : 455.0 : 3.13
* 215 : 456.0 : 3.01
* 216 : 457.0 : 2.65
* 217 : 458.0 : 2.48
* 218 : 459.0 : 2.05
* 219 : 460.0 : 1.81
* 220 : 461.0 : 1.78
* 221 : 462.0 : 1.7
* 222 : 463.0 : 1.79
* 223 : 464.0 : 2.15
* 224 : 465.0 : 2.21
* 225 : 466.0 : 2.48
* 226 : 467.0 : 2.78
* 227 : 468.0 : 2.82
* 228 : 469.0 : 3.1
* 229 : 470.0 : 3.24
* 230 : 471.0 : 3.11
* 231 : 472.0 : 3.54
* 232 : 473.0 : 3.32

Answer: 3.31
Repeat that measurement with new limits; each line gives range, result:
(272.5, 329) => 4.06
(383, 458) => 3.86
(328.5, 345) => 2.84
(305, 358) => 3.53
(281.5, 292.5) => 4.2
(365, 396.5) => 3.23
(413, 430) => 4.02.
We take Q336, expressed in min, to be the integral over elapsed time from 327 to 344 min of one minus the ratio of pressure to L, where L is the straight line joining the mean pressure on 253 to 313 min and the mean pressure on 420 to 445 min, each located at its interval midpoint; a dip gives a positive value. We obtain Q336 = 5.1 min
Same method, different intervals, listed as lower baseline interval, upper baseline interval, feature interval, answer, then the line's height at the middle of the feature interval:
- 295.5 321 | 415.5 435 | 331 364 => 7.6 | 4.09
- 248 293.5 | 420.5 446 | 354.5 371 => 5.1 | 3.99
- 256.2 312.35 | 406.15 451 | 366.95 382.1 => 4.6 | 4.03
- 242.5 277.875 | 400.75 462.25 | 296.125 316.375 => -2.7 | 3.67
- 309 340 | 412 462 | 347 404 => 4.4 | 3.58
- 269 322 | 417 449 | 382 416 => 2.2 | 4.07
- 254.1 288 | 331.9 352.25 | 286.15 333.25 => -4.7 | 3.54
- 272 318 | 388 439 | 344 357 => 1.4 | 4.03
